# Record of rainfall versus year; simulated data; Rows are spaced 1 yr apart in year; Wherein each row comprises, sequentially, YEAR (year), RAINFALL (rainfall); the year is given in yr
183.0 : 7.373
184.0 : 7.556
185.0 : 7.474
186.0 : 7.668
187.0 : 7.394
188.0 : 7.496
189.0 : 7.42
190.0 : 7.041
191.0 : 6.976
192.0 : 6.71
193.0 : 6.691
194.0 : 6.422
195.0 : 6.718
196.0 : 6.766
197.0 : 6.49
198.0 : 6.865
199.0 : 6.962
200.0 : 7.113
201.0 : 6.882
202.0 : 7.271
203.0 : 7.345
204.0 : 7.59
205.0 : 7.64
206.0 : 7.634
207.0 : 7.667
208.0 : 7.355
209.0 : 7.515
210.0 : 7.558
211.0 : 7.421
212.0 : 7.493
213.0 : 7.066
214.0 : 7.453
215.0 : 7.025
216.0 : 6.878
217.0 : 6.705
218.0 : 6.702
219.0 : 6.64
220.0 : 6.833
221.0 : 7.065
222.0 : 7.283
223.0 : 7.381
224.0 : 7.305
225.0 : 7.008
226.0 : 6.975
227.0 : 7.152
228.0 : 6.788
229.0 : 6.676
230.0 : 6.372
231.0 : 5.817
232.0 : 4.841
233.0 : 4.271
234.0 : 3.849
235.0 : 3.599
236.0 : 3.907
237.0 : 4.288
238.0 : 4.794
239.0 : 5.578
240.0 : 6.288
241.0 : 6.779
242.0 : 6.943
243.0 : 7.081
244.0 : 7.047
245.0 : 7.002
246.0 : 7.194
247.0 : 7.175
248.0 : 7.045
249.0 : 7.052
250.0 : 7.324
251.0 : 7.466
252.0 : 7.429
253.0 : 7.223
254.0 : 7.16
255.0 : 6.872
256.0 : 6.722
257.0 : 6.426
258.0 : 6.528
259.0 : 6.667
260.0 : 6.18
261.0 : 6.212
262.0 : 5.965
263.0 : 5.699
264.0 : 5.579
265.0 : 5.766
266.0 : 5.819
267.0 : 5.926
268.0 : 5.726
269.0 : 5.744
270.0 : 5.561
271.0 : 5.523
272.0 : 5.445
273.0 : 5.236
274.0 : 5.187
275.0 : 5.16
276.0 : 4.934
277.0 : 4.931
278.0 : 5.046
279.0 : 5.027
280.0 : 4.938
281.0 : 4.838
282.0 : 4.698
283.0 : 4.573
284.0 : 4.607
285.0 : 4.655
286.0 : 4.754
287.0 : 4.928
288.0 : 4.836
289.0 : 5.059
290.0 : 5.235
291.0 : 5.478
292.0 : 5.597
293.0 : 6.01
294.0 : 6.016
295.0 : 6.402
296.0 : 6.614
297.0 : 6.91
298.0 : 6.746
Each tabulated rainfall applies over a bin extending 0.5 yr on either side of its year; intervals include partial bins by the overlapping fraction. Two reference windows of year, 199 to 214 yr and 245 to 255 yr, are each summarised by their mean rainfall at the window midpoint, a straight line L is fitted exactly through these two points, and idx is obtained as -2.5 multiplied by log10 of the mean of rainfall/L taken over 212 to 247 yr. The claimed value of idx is 0.151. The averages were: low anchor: 7.38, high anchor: 7.2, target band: 6.34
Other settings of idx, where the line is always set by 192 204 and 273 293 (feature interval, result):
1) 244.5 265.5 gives -0.188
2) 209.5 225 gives -0.105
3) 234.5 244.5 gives 0.061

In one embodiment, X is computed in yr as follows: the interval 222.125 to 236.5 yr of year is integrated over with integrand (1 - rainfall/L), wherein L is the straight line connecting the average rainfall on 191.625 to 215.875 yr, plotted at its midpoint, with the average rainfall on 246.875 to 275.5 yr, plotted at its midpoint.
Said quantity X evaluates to 1.86 yr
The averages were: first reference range 7.15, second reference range 6.26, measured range 5.89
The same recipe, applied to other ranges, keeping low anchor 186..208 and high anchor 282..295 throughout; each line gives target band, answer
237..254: -1.94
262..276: 0.09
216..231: -0.75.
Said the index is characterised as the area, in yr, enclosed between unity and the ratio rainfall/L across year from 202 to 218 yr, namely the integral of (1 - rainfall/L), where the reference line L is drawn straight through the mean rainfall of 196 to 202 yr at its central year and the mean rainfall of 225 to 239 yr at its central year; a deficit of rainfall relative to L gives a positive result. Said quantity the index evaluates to -2.4 yr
